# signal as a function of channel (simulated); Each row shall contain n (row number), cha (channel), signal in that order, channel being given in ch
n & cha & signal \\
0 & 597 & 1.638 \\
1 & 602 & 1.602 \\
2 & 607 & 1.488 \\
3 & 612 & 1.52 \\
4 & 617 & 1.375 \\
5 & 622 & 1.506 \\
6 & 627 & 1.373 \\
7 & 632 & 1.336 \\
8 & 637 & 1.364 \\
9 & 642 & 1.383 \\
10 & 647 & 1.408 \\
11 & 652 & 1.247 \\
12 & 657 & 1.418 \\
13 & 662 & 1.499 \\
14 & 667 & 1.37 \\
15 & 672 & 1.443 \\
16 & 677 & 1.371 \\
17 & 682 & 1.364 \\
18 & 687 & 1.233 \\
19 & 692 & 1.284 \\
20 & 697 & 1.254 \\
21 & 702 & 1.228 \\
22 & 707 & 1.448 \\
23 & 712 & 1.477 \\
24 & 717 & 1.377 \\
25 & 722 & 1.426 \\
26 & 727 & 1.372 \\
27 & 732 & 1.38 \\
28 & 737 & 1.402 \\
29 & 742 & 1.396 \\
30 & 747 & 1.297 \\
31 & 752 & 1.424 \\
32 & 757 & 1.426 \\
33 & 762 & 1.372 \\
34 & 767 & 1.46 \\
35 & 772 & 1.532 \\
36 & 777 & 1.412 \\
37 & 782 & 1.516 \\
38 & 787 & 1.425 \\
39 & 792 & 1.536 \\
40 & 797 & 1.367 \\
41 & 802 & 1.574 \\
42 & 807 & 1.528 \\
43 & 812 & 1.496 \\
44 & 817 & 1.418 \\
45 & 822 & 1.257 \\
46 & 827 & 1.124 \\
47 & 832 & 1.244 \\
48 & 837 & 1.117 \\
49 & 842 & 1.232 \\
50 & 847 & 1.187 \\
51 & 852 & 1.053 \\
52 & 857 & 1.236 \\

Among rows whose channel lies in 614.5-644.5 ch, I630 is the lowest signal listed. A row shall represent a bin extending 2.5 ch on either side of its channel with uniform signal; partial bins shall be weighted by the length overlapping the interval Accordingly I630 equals 1.336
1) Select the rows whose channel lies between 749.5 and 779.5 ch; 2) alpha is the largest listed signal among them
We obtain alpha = 1.532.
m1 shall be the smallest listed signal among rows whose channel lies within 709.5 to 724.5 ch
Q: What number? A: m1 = 1.377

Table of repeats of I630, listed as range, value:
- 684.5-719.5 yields 1.228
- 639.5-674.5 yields 1.247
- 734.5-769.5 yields 1.297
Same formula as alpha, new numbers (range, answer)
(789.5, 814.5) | 1.574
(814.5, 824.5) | 1.418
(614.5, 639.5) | 1.506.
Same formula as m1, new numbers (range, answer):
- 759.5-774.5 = 1.372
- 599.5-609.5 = 1.488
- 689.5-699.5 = 1.254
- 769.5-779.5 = 1.412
